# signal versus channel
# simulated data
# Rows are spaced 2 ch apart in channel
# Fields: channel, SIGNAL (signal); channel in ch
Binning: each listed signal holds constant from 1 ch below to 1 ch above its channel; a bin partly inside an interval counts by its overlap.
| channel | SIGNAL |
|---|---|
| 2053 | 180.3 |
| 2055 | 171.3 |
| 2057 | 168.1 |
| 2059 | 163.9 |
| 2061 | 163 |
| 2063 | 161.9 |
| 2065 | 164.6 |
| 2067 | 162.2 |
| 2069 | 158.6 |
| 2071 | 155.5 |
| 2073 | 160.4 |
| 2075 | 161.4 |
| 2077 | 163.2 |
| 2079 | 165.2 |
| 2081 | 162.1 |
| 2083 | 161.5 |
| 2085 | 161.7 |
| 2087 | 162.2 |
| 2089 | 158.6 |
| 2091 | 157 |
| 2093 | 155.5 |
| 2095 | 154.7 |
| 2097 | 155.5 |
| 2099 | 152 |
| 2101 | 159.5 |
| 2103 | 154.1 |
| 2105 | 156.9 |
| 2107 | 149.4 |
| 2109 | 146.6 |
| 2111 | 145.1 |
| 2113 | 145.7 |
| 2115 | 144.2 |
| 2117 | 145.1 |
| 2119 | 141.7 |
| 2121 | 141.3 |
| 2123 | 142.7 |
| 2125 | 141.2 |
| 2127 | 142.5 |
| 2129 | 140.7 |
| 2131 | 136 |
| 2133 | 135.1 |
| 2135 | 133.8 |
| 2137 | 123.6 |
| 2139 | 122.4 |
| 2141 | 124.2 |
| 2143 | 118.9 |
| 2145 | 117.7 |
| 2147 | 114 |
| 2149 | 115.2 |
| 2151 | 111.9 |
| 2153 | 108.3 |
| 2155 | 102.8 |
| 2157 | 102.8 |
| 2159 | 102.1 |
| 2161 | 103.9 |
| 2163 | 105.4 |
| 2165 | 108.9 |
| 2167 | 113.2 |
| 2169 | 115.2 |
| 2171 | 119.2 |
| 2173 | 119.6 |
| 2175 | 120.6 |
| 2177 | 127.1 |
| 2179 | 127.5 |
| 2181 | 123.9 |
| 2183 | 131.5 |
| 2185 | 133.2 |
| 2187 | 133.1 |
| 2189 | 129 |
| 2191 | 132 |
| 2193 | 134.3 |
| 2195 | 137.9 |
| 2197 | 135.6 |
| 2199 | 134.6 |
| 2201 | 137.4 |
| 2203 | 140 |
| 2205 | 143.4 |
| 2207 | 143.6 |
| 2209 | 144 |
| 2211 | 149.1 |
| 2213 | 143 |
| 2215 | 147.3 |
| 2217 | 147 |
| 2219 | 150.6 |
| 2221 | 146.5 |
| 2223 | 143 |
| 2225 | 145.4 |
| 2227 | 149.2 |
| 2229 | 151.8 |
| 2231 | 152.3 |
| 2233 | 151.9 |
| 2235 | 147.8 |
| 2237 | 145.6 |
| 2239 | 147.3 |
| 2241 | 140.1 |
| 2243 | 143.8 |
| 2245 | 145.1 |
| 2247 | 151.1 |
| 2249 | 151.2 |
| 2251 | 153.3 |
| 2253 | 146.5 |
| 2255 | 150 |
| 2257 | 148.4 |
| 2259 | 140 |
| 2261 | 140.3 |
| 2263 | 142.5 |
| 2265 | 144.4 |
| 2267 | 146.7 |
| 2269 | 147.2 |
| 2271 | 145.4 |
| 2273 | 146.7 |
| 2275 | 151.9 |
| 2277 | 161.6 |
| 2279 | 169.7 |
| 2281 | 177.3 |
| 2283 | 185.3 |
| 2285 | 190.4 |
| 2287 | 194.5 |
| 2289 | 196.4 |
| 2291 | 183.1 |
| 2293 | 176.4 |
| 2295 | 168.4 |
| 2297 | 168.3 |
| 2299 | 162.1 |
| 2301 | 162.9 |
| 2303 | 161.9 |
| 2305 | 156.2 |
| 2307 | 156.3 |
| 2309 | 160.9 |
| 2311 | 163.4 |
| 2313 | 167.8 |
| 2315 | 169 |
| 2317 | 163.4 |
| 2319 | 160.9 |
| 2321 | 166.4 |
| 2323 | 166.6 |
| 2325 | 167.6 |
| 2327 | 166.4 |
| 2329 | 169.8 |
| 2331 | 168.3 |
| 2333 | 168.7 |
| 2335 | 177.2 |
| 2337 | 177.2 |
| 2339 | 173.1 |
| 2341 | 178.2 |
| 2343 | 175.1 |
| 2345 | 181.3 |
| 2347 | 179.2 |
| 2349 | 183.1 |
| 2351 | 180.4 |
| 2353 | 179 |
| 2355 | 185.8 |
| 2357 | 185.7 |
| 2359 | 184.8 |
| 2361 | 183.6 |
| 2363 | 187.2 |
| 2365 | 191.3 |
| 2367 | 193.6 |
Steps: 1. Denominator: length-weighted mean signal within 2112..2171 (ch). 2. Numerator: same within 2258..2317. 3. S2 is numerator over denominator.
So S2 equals 1.32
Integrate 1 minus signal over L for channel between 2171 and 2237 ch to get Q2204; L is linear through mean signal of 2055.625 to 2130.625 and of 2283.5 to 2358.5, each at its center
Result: 10.0 ch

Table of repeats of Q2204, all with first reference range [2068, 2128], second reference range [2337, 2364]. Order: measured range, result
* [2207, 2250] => 5.26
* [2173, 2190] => 3.64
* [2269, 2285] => 0.90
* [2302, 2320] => 1.48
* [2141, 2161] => 6.08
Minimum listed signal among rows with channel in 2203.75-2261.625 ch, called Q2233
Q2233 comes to 140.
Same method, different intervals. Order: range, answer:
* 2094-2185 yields 102.1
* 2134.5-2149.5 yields 114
